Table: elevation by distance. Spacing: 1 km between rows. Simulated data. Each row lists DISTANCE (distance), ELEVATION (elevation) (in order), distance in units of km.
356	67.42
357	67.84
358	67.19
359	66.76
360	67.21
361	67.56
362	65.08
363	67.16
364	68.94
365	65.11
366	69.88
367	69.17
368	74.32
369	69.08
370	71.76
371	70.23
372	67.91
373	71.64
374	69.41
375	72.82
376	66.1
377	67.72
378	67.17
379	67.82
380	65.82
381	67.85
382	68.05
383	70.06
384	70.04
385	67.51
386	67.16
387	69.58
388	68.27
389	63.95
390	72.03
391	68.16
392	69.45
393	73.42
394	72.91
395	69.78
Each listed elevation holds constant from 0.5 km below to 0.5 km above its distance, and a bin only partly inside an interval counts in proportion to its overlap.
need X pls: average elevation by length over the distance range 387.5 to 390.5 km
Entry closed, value 68.1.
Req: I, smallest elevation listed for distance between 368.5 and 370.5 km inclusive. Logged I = 69.08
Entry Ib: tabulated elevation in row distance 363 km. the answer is 67.16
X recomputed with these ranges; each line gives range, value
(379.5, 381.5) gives 66.8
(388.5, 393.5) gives 69.4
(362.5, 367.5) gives 68.1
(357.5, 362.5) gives 66.8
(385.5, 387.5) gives 68.4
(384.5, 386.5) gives 67.3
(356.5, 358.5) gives 67.5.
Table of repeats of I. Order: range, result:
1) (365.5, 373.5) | 67.91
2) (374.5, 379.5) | 66.1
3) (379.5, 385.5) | 65.82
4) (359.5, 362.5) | 65.08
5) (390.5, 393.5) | 68.16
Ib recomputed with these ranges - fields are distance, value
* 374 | 69.41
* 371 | 70.23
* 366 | 69.88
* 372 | 67.91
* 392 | 69.45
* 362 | 65.08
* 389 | 63.95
